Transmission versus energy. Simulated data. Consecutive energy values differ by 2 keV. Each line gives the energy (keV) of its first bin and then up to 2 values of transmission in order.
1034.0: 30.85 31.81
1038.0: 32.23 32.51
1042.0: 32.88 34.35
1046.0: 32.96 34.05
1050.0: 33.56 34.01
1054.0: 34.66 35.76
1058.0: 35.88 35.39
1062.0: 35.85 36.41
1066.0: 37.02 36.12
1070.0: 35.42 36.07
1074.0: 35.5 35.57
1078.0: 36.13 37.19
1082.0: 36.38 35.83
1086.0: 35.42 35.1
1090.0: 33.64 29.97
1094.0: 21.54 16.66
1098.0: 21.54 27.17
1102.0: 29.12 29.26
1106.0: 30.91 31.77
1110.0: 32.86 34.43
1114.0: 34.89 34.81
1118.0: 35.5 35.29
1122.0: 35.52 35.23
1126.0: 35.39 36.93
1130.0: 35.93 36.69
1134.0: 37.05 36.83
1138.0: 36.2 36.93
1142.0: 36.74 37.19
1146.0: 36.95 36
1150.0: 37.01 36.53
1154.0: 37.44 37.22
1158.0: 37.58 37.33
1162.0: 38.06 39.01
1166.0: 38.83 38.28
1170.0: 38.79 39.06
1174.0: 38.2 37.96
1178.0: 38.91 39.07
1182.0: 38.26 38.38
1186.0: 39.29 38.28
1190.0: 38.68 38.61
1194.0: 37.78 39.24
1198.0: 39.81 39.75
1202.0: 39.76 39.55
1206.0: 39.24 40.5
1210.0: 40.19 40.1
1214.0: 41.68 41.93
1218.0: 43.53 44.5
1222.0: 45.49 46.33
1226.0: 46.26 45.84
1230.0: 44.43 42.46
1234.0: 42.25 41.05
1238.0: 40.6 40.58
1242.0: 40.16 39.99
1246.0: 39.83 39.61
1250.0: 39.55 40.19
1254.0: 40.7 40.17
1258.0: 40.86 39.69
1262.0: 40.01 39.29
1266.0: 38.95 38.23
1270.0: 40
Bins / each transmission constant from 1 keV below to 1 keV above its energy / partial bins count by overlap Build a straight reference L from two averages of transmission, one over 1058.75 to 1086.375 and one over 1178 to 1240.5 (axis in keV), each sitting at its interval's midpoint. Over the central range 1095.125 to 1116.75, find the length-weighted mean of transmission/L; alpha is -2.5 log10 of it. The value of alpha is 0.26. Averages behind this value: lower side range 36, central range 29.4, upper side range 41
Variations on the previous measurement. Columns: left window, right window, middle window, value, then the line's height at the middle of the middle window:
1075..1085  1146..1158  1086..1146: 0.115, 36.6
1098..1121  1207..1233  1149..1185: -0.008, 37.8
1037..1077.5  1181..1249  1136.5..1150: 0.043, 38.2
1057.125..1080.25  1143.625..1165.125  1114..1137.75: 0.030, 36.9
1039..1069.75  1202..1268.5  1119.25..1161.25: 0.038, 37.9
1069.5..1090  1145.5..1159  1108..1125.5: 0.053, 36.4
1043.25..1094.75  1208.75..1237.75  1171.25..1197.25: 0.066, 41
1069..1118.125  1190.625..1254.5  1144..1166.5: -0.028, 36.5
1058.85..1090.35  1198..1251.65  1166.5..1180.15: 0.030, 39.7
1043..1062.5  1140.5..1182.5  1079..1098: 0.159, 35.7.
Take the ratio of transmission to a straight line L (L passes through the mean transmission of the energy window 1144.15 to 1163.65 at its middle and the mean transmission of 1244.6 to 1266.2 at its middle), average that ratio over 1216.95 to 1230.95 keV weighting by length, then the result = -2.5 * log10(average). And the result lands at -0.16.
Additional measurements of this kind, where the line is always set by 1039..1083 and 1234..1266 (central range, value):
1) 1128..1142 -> 0.01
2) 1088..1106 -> 0.32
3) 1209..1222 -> -0.08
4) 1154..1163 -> 0.01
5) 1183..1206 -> -0.01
